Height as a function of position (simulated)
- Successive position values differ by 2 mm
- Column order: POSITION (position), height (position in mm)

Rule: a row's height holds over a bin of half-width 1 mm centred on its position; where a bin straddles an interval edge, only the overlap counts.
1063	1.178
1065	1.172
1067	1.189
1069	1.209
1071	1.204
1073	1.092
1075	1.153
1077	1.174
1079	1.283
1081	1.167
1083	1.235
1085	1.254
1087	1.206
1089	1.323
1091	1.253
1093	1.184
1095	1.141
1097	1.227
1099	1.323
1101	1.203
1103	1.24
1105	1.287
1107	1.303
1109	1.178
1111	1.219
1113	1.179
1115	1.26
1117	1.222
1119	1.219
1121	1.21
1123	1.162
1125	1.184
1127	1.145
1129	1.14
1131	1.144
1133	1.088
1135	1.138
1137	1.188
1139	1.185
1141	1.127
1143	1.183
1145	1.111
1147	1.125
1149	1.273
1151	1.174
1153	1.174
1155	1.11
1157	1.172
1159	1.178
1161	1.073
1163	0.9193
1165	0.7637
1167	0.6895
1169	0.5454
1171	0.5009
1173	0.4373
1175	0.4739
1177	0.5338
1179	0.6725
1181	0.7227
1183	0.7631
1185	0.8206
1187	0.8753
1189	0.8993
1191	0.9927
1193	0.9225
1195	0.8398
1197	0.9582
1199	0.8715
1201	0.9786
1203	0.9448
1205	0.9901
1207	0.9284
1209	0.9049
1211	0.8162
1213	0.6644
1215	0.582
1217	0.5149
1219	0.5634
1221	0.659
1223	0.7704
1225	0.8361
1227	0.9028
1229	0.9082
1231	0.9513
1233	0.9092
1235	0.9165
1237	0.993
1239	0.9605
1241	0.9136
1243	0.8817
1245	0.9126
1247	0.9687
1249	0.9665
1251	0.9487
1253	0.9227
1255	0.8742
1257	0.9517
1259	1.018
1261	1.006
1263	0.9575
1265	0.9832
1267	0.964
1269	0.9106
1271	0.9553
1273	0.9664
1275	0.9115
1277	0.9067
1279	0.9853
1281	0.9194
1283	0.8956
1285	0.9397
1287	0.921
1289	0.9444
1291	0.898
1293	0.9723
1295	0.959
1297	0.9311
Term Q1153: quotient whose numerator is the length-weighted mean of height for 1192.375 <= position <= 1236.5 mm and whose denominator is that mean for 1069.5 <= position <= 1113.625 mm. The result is 0.68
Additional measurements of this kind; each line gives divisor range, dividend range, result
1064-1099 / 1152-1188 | 0.66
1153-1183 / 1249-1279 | 1.21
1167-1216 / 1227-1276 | 1.22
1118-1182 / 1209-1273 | 0.88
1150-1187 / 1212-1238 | 0.95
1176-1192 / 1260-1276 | 1.22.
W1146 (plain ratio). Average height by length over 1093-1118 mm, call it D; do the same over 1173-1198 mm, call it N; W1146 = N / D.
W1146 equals 0.63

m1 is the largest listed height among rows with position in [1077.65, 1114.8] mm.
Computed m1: 1.323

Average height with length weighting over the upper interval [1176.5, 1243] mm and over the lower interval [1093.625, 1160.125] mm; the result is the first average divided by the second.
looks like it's 0.7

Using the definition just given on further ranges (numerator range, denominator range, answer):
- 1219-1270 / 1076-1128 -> 0.75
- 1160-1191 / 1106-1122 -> 0.59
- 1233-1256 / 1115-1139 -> 0.79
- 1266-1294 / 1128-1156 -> 0.81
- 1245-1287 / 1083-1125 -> 0.77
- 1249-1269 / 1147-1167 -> 0.89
